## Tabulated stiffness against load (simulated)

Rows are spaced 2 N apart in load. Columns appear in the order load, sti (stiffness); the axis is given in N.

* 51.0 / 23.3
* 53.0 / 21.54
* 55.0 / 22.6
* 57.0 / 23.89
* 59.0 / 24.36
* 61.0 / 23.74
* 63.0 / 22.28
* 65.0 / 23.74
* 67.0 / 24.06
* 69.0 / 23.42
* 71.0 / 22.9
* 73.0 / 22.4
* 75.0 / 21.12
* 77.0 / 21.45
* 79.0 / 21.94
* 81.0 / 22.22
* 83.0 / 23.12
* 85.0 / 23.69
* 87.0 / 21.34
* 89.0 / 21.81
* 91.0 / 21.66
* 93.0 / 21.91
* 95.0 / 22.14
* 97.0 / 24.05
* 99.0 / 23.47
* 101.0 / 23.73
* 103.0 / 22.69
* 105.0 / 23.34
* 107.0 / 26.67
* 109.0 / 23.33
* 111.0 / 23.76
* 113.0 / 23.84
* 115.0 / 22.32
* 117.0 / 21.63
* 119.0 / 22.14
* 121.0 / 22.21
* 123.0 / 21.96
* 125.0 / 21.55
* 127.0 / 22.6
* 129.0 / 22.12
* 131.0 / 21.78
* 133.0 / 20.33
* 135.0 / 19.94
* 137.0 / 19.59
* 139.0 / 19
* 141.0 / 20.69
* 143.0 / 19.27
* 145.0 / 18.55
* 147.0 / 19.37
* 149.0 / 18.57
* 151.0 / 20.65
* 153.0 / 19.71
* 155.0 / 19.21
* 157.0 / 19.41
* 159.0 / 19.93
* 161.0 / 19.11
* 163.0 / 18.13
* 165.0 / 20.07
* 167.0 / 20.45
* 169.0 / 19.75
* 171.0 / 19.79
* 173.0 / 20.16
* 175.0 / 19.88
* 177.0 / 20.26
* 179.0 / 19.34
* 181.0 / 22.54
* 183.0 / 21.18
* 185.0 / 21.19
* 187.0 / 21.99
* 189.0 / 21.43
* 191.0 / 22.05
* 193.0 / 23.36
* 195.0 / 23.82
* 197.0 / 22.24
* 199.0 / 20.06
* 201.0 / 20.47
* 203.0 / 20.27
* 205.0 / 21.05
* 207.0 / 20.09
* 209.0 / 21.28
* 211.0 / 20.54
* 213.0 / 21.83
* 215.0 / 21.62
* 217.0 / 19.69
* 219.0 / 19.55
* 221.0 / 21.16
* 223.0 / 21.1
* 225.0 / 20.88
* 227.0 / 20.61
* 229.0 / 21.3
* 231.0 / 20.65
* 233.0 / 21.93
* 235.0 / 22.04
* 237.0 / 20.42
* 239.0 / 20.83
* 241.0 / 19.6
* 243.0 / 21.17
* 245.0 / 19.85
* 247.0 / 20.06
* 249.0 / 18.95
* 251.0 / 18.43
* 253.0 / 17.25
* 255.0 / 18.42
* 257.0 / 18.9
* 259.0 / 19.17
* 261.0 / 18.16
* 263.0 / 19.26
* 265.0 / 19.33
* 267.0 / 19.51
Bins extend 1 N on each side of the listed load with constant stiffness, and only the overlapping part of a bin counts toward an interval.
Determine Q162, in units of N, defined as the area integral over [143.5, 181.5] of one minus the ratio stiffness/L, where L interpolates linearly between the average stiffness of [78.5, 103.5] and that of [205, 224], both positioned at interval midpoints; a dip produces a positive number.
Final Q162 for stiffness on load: 3.3 N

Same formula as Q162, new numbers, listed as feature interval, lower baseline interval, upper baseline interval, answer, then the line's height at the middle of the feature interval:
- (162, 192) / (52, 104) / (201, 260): 0.9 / 21.2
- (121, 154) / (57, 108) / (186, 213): 2.7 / 22.2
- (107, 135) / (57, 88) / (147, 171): -1.8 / 21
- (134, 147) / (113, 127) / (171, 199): 1.4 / 21.9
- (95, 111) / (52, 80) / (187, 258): -1.1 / 22.3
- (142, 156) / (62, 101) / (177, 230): 1.6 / 21.8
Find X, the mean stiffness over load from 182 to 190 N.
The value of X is 21.4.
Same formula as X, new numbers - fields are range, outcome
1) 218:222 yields 20.4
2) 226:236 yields 21.3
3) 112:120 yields 22.5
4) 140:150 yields 19.3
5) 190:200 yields 22.3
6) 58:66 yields 23.5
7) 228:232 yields 21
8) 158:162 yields 19.5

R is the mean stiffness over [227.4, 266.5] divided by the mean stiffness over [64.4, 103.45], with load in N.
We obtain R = 0.9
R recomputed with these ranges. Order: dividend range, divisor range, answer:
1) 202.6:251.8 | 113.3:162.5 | 1.00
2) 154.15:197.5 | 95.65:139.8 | 0.92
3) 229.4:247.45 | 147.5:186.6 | 1.04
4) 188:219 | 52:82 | 0.93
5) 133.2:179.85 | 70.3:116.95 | 0.86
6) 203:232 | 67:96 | 0.93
